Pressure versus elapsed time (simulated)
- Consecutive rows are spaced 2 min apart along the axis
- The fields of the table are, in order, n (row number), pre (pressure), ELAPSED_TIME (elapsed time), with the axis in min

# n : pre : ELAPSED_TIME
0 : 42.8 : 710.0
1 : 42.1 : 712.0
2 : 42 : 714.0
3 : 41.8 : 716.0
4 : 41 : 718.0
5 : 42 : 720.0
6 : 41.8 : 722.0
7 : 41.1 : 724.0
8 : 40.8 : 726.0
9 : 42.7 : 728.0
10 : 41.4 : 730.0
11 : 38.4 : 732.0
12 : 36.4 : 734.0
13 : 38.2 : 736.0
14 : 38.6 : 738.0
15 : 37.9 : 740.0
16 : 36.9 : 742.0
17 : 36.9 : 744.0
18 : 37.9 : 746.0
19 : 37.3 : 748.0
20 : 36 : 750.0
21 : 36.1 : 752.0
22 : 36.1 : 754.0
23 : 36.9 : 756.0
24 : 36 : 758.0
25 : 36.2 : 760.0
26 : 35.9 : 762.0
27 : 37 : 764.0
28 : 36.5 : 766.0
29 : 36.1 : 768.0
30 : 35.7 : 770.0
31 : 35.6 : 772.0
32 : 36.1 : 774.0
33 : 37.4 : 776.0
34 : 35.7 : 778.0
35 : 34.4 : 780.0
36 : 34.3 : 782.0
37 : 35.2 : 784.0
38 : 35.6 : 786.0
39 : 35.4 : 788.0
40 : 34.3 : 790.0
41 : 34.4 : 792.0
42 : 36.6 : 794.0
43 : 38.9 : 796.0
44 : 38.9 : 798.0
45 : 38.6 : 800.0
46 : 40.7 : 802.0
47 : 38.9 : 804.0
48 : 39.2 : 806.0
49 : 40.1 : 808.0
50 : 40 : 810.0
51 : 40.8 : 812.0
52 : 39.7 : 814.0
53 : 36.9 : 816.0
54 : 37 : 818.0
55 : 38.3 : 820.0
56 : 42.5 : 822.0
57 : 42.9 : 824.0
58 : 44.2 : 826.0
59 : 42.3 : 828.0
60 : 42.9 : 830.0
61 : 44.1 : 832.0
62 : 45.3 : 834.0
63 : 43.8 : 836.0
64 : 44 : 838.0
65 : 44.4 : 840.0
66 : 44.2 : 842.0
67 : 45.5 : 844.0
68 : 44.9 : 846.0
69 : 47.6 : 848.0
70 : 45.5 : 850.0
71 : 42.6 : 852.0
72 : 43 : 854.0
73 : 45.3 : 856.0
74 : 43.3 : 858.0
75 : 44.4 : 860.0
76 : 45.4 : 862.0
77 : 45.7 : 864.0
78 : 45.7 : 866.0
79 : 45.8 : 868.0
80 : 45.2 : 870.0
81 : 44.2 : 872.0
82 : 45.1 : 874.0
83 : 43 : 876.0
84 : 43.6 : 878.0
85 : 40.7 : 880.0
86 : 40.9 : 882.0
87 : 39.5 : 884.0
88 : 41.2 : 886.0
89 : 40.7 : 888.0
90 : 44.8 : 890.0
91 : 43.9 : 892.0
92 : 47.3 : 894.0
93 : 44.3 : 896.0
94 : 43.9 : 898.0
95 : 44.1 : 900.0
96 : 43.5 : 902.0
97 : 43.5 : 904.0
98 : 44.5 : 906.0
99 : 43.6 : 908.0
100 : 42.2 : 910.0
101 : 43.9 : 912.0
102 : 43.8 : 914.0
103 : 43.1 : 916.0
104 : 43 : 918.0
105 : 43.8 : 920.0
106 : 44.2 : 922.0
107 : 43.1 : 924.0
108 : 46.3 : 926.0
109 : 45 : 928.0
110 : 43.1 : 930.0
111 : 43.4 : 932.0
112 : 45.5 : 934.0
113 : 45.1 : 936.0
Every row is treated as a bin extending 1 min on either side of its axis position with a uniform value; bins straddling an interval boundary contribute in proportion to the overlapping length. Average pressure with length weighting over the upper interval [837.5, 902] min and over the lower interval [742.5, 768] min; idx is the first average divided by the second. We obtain 1.20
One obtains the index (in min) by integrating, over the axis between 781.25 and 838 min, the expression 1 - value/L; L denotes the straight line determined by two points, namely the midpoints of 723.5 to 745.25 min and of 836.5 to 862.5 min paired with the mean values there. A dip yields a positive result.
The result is 4.3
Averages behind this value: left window 39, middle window 39.5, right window 44.6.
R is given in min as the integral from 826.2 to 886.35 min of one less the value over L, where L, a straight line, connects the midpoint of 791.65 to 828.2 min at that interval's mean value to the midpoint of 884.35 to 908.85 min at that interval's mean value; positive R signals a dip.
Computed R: -3.3 min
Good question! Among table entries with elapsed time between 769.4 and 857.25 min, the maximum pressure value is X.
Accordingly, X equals 47.6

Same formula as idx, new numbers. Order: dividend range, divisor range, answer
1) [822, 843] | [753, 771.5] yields 1.21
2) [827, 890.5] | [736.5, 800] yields 1.21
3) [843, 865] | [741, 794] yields 1.25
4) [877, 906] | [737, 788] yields 1.19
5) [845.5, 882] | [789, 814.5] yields 1.15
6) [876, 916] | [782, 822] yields 1.14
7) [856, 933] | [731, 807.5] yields 1.19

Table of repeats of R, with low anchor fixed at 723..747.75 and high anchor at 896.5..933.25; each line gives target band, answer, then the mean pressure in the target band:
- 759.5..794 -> 3.8 min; 35.7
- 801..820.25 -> 0.8 min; 39.2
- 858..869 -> -0.7 min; 45.2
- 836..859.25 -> -1.4 min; 44.5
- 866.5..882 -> -0.4 min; 43.8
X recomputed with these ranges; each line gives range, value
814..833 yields 44.2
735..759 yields 38.6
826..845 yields 45.5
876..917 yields 47.3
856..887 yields 45.8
